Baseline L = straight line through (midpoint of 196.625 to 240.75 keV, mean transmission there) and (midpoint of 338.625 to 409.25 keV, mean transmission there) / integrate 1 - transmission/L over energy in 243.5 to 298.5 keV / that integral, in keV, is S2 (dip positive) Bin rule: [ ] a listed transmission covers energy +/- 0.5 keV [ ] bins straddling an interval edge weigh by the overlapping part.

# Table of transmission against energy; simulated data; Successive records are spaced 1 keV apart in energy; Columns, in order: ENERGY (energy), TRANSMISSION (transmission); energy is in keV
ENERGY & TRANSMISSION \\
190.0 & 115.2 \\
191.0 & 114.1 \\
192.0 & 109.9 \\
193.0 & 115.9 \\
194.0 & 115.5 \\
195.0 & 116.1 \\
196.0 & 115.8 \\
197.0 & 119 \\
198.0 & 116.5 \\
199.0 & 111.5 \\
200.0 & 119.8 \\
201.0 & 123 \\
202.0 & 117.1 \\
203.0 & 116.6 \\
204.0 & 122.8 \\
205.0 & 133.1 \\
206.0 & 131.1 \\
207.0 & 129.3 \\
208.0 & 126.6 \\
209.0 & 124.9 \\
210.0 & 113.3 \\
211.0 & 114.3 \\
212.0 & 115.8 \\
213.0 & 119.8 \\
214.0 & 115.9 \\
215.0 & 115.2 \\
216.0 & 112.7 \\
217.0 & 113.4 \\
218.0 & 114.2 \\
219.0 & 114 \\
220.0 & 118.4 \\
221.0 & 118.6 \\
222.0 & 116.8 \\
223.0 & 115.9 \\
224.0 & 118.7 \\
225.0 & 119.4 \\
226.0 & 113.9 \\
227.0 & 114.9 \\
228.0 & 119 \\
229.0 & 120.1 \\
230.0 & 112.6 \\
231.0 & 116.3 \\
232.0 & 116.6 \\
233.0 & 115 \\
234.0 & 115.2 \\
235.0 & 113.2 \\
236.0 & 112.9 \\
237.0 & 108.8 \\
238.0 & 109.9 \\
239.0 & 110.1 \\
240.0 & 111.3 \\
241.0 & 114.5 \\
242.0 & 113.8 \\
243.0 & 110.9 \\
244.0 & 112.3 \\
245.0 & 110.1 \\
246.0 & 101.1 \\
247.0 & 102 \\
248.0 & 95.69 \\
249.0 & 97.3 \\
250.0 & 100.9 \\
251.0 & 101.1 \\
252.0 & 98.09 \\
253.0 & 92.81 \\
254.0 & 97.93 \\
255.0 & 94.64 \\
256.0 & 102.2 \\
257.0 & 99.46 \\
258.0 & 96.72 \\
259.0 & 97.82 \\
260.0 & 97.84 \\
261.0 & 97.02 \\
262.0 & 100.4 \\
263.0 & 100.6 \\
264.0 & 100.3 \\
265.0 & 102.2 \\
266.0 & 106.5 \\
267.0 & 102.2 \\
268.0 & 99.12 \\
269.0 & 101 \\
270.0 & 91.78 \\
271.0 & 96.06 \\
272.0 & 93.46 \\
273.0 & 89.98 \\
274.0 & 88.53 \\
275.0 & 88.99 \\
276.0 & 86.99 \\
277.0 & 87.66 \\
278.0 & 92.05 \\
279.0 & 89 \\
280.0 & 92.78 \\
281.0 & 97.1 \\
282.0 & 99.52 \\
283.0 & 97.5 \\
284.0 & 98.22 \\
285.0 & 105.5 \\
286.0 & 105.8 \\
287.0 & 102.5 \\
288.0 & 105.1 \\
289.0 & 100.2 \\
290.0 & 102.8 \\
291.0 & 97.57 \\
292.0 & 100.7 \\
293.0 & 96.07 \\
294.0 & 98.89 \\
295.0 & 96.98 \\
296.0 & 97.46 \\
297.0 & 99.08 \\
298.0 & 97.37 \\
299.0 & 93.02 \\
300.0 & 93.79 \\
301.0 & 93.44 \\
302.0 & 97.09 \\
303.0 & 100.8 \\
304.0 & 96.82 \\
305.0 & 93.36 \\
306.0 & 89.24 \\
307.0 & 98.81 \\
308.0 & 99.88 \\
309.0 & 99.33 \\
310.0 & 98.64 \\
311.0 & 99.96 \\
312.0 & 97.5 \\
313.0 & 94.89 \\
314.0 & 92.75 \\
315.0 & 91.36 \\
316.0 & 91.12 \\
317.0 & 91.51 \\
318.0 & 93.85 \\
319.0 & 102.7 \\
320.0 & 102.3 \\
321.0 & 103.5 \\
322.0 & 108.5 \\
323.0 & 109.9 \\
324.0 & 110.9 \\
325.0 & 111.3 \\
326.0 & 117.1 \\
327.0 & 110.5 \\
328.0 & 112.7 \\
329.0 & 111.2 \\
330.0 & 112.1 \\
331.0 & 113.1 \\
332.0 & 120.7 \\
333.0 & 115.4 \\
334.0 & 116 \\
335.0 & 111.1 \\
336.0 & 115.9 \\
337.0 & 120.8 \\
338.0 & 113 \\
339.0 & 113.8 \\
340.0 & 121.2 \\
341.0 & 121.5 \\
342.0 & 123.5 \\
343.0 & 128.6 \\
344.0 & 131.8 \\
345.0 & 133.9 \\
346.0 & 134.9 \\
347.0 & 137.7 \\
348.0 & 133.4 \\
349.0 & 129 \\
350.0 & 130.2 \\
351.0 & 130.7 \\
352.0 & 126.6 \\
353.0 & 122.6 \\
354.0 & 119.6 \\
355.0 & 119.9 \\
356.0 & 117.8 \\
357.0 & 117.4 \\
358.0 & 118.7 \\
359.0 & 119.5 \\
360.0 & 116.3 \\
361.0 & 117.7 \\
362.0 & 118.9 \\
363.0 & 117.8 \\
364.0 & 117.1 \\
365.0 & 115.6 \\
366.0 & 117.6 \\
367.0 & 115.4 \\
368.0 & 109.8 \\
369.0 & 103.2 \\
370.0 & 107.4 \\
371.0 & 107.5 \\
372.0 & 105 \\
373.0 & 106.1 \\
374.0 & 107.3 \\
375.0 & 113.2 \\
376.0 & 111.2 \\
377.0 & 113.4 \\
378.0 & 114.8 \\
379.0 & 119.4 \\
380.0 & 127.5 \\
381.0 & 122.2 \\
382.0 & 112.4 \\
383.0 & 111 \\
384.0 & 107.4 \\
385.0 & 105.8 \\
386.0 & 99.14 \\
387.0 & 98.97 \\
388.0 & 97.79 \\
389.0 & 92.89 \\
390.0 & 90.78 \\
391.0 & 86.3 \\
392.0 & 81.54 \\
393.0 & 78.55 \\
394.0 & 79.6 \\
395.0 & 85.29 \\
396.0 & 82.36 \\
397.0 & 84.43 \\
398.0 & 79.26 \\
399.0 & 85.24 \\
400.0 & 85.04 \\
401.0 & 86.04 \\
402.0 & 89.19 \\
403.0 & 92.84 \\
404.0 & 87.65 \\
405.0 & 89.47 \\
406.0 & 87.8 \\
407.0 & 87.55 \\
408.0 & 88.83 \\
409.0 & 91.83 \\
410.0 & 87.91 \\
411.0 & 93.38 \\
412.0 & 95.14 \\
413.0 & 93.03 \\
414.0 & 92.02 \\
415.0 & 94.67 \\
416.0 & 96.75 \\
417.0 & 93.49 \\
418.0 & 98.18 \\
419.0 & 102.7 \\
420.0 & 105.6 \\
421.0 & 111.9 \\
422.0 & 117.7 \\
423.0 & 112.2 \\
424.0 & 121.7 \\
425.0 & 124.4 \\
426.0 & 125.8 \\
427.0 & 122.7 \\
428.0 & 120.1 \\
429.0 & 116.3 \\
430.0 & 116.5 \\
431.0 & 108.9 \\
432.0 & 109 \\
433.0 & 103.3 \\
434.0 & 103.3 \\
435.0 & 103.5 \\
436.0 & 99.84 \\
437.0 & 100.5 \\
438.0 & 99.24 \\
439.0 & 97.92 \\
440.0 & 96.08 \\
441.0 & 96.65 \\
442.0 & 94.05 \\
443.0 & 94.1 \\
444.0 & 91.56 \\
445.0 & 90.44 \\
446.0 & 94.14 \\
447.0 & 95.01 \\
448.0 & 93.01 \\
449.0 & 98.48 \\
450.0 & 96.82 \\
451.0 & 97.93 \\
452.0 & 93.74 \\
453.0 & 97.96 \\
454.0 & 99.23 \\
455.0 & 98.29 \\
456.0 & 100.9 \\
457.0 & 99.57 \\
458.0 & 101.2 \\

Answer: 7.7 keV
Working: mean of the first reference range 117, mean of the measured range 98.2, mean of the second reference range 108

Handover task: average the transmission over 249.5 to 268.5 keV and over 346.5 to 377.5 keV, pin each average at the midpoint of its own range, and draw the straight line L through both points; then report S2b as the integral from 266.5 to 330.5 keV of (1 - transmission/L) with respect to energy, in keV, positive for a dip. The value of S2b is 4.59 keV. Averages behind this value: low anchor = 99.4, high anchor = 118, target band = 98.7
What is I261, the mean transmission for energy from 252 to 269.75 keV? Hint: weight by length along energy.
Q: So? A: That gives 99.2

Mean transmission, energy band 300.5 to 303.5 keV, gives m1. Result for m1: 97.1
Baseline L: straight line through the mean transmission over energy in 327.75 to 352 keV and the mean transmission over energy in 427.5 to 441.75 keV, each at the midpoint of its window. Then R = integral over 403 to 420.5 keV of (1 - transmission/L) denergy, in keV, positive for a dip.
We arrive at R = 2.5 keV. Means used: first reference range 122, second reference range 105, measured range 93.3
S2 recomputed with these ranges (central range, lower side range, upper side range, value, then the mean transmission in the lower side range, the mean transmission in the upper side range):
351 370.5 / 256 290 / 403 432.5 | -3.16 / 97.4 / 103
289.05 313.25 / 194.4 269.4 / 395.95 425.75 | 1.81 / 111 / 95.7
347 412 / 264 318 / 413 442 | -1.50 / 96.6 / 106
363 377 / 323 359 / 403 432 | 0.37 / 121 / 103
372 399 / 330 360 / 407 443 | 3.08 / 122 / 103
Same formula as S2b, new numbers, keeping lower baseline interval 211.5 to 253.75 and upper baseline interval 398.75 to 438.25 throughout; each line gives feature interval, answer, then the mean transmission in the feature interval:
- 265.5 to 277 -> 1.6 keV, 94.6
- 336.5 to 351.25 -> -3.0 keV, 127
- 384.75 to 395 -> 1.2 keV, 90.5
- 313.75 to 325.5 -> 0.6 keV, 101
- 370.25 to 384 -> -1.2 keV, 113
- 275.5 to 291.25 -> 1.6 keV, 97.5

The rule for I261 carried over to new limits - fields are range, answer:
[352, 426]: 103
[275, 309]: 97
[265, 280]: 94.1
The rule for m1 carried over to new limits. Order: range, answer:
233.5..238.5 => 112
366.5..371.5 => 109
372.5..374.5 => 107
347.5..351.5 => 131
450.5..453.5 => 96.5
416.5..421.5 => 102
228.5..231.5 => 116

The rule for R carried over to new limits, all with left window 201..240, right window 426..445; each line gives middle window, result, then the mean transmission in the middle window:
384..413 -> 4.7 keV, 89.3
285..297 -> 1.3 keV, 101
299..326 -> 3.1 keV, 98.8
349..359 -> -1.2 keV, 123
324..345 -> -1.3 keV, 117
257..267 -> 1.3 keV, 100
